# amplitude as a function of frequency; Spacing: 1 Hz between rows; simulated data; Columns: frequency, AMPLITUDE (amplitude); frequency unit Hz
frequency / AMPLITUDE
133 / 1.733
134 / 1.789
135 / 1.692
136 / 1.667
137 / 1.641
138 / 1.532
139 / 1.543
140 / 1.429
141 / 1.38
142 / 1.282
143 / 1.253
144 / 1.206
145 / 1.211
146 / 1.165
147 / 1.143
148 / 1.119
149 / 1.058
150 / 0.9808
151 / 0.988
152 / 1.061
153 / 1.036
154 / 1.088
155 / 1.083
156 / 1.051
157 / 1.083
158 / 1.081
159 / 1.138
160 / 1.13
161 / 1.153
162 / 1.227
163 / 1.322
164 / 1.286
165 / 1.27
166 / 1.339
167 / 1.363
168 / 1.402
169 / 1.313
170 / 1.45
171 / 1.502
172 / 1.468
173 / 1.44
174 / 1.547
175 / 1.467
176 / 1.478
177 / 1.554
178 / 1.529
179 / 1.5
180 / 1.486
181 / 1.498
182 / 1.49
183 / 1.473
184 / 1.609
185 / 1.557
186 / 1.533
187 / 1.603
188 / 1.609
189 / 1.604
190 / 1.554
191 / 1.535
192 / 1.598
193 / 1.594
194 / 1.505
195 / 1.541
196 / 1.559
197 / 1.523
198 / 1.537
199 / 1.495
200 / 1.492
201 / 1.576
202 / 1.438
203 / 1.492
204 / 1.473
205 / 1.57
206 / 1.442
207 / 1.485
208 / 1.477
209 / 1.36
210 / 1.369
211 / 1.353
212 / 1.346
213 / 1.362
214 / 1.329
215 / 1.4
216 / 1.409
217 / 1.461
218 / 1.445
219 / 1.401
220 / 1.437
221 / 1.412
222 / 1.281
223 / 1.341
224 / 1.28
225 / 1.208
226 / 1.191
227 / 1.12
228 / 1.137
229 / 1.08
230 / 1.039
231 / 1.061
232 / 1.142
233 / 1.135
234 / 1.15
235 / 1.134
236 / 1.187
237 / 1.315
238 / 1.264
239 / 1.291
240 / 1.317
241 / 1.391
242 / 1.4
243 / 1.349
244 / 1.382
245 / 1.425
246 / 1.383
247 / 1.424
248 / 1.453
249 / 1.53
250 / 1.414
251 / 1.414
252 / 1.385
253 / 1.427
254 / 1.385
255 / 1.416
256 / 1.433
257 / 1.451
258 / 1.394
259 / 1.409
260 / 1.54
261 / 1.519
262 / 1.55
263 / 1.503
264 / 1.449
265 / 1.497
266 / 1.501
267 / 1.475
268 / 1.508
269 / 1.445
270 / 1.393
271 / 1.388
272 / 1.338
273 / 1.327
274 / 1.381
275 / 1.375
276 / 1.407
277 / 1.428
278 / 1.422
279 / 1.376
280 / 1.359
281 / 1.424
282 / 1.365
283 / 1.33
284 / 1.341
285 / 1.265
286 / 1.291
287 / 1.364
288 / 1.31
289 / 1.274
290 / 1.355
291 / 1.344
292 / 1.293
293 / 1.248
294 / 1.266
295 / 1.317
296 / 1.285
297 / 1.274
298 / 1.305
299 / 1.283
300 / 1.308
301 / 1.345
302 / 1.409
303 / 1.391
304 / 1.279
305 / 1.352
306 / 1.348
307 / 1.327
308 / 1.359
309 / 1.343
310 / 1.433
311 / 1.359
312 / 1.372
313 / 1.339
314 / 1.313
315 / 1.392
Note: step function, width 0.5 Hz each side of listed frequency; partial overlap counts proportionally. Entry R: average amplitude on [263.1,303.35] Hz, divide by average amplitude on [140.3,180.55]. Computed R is 1.08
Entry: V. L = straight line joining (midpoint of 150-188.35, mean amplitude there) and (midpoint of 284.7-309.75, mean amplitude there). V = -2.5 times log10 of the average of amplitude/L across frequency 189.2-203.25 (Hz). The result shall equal -0.149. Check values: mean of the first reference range 1.34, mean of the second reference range 1.32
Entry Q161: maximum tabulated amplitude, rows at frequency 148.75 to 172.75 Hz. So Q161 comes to 1.502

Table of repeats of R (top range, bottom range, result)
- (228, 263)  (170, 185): 0.89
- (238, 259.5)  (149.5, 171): 1.18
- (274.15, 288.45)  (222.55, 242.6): 1.13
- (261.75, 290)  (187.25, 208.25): 0.91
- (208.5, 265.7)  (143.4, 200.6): 0.99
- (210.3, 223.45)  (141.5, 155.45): 1.23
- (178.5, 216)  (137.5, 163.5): 1.26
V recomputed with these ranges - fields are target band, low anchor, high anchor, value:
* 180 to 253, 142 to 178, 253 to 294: -0.06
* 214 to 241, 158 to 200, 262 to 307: 0.13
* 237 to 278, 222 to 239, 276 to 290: -0.12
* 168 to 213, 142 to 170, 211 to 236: -0.22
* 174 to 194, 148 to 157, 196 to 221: -0.21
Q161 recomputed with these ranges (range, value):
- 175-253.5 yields 1.609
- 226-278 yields 1.55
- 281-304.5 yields 1.424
